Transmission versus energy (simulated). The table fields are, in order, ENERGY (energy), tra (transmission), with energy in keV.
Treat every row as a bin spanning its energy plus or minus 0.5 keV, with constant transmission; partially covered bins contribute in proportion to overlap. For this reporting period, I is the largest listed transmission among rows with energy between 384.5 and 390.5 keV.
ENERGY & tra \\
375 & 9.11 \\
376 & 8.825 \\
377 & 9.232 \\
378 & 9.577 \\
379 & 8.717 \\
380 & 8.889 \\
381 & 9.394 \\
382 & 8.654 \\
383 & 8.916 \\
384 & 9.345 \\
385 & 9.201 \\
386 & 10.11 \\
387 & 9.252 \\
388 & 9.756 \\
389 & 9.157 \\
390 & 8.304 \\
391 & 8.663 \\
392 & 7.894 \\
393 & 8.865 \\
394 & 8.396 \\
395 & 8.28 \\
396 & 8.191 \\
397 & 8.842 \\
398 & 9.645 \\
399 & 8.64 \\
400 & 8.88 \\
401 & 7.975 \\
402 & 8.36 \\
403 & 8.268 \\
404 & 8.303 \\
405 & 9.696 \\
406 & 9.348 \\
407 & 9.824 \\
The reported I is 10.11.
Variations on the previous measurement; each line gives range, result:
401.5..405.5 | 9.696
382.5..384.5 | 9.345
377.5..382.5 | 9.577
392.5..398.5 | 9.645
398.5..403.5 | 8.88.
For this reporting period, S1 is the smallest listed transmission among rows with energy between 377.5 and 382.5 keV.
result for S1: 8.654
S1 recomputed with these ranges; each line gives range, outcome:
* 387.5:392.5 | 7.894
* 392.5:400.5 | 8.191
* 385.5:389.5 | 9.157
